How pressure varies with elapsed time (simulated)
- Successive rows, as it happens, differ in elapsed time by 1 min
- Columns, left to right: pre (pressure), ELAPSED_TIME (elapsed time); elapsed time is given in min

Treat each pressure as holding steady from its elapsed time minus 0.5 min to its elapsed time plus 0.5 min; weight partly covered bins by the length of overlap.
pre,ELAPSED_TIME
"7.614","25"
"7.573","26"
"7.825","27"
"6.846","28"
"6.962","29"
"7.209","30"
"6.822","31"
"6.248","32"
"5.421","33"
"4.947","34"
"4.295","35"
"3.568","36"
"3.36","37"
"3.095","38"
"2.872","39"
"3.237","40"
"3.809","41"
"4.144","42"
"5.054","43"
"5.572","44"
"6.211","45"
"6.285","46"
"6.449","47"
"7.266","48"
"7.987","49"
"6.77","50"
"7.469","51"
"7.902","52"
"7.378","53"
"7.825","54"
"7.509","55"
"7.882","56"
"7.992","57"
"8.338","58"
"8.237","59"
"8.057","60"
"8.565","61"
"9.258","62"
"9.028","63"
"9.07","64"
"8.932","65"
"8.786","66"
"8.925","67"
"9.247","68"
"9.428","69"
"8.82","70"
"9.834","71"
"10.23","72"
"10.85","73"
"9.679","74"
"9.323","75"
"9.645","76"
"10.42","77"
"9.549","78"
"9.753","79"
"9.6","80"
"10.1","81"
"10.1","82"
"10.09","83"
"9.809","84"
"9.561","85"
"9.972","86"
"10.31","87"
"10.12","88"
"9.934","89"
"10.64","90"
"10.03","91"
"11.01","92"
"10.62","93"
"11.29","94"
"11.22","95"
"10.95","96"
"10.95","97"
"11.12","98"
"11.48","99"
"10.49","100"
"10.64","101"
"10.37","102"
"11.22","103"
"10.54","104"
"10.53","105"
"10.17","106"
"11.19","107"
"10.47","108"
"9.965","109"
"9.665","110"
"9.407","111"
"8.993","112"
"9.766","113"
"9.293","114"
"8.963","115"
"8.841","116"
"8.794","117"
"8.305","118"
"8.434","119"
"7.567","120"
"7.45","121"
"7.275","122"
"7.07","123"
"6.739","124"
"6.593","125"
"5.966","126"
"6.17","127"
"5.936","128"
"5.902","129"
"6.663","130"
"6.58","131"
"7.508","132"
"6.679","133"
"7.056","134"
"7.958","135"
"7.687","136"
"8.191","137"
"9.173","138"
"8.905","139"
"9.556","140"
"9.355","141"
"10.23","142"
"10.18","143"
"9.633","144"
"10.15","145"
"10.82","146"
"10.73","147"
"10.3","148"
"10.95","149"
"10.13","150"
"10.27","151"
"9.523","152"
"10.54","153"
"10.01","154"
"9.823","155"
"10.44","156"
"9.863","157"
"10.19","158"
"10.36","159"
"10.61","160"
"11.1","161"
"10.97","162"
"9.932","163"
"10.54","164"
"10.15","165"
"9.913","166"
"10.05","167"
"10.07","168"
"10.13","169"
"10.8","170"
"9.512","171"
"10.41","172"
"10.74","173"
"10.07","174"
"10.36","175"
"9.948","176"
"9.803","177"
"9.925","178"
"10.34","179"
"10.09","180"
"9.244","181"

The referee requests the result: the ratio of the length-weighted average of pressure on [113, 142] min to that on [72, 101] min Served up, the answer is 0.75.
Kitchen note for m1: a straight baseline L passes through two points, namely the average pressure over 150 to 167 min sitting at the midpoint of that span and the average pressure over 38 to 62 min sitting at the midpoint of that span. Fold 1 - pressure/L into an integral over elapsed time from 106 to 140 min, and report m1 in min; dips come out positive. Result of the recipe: 3.5 min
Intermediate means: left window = 6.62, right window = 10.3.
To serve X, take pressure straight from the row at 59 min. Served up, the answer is 8.237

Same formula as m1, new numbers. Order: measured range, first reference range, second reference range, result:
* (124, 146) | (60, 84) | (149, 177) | 4.6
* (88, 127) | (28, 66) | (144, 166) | -4.3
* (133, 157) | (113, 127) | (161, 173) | -1.1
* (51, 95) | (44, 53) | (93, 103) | -2.3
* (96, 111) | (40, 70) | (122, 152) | -4.8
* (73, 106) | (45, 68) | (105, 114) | -4.1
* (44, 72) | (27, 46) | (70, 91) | -2.4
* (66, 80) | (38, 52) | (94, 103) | -2.1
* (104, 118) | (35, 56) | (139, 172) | -2.2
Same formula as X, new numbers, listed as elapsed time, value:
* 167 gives 10.05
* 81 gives 10.1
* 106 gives 10.17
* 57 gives 7.992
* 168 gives 10.07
